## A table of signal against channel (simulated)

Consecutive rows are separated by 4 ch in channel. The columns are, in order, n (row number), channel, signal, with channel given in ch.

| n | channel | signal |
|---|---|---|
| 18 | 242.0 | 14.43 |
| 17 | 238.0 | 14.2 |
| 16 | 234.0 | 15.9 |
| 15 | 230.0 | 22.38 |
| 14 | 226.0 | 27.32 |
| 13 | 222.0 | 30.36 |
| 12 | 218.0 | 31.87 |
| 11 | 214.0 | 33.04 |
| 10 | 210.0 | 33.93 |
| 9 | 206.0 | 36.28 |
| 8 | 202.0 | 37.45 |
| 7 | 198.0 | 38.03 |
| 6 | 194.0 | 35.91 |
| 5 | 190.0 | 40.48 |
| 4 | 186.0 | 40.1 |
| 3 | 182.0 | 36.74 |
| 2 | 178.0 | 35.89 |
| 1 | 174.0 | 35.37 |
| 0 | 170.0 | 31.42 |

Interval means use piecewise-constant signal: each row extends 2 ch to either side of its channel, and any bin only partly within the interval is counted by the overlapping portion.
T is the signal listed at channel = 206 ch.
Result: 36.28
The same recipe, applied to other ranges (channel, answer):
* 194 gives 35.91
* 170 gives 31.42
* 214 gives 33.04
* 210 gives 33.93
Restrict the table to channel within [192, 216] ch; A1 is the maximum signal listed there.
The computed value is 38.03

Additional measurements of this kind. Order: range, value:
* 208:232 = 33.93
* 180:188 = 40.1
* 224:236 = 27.32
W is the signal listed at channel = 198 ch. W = 38.03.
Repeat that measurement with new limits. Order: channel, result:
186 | 40.1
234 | 15.9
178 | 35.89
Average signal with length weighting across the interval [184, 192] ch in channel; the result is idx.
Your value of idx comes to 40.3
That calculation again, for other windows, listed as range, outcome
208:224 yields 32.3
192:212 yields 36.3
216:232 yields 28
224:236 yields 21.9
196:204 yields 37.7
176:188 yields 37.6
